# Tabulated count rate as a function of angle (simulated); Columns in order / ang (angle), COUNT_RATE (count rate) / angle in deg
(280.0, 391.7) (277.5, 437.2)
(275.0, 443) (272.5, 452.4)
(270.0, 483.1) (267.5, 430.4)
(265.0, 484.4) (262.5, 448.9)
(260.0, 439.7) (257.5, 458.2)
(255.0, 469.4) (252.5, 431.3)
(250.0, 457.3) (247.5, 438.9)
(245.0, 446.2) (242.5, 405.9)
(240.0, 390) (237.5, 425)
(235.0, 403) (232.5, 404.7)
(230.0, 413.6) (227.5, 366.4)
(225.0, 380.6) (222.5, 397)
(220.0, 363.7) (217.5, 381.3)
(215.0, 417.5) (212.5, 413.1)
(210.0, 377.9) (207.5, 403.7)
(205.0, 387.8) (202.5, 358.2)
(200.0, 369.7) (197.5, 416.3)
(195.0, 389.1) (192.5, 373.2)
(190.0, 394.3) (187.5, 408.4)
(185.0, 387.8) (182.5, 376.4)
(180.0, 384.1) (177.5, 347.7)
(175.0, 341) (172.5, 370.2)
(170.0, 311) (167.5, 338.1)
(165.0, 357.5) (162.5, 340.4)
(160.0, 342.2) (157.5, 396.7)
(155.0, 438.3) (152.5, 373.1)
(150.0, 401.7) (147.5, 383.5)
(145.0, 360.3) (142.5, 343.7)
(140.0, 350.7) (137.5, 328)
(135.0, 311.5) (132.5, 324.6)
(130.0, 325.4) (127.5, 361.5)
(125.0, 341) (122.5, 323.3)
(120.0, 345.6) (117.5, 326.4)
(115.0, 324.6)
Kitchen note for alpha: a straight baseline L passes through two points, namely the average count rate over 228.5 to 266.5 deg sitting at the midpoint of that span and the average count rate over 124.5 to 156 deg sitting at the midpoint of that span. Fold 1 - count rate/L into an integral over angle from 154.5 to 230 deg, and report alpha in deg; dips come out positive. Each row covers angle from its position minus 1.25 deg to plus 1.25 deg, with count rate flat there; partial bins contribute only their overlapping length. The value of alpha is 3.1 deg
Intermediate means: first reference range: 357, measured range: 378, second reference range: 434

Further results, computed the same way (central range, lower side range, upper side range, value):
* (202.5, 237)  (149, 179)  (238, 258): 1.6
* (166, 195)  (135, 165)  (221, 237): 0.8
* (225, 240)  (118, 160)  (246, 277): 1.1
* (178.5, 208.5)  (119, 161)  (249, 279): 0.8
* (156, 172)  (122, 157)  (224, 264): 0.9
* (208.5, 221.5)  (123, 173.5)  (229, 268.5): 0.5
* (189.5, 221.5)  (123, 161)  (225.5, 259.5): 0.9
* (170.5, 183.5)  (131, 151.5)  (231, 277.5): 0.6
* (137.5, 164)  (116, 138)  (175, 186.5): -1.6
